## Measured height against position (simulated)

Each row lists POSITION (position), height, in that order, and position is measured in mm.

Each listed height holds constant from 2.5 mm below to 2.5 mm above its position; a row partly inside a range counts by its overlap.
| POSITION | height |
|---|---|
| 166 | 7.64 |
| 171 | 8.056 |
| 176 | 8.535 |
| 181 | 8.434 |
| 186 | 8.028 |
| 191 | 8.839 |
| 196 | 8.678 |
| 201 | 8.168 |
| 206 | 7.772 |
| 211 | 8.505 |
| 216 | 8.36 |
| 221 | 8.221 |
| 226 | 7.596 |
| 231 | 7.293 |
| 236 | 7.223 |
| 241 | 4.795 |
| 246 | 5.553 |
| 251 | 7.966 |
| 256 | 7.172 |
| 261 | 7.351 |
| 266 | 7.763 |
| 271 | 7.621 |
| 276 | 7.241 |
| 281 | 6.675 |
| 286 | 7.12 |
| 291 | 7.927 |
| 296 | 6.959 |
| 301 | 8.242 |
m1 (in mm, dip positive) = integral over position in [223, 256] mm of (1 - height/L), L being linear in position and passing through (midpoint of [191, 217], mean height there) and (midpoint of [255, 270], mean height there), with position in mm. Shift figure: 4.3 mm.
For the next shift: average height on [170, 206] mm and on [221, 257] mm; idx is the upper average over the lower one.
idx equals 0.82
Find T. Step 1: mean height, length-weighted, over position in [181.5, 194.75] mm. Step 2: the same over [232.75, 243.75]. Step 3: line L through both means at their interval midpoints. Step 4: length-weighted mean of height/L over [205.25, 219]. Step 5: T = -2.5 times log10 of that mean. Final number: -0.133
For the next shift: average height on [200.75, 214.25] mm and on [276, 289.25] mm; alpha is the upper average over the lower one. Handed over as 0.9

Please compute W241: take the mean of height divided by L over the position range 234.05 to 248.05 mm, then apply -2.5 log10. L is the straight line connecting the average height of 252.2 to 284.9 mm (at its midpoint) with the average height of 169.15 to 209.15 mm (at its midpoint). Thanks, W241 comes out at 0.302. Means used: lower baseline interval 8.32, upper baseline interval 7.32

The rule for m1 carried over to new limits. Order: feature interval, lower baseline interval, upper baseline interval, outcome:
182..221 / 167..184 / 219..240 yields -2.5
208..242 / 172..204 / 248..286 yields 1.6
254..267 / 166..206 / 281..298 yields 0.2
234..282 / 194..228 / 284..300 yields 4.9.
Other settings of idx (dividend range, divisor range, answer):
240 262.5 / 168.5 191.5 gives 0.80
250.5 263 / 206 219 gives 0.90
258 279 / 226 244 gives 1.14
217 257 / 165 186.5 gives 0.86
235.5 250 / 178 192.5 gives 0.70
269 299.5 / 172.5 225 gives 0.87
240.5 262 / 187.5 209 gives 0.80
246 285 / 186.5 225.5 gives 0.88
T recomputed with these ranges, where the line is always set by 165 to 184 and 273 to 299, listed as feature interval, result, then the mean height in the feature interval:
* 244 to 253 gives 0.12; 6.76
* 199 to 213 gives -0.03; 8.13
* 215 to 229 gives -0.03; 8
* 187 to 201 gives -0.07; 8.57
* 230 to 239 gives 0.08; 7.12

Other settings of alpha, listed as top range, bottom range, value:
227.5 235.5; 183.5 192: 0.87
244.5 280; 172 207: 0.87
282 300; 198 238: 0.93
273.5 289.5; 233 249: 1.18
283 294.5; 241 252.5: 1.19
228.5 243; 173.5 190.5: 0.77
